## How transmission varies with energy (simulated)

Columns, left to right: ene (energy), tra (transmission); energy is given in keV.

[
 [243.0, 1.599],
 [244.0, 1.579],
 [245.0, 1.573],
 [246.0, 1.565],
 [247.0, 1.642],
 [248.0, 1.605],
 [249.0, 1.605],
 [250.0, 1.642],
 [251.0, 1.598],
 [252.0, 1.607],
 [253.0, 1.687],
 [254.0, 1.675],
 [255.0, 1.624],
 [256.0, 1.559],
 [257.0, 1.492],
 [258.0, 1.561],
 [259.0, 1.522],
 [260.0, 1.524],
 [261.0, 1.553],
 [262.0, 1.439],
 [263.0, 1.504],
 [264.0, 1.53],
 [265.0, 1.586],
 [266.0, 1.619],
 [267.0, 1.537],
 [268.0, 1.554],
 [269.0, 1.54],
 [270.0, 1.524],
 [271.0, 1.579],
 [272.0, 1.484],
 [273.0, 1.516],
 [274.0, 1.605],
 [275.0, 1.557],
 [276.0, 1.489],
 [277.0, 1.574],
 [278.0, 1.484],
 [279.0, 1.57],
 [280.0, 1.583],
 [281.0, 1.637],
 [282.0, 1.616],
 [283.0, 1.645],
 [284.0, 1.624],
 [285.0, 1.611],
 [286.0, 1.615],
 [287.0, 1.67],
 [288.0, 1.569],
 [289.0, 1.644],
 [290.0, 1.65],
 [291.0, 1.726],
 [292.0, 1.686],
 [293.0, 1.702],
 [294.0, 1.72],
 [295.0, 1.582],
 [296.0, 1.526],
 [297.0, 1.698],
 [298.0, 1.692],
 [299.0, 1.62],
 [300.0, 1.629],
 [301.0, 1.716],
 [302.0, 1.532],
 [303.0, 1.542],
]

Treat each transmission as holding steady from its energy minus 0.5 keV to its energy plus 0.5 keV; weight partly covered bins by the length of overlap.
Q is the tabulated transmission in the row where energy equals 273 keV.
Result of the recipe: 1.516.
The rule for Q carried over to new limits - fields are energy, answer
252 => 1.607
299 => 1.62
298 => 1.692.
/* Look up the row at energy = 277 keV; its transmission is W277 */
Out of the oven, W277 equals 1.574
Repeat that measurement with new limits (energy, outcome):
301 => 1.716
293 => 1.702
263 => 1.504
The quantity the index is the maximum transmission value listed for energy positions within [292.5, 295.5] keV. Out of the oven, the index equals 1.72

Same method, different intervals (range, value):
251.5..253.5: 1.687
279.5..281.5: 1.637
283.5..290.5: 1.67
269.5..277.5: 1.605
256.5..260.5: 1.561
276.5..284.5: 1.645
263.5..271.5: 1.619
